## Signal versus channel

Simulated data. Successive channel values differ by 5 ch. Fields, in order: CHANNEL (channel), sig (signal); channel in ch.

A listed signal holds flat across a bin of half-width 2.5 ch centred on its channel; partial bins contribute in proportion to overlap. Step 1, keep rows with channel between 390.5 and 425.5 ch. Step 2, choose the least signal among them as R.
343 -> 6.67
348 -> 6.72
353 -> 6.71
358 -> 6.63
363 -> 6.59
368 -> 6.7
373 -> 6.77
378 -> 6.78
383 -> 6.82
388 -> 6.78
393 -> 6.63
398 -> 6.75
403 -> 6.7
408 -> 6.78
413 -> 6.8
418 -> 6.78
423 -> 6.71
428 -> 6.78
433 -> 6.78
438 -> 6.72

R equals 6.63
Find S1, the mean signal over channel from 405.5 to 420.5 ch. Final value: 6.79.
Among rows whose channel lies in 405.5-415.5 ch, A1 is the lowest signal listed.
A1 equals 6.78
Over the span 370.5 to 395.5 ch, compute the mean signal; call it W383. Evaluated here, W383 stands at 6.76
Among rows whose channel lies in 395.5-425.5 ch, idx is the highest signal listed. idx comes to 6.8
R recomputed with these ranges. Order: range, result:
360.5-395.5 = 6.59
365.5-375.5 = 6.7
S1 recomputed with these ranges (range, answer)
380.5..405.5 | 6.74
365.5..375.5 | 6.73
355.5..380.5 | 6.69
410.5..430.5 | 6.77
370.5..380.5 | 6.78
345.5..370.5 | 6.67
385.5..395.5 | 6.71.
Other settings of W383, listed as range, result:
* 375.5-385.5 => 6.8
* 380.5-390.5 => 6.8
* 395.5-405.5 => 6.72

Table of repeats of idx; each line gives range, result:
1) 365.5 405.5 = 6.82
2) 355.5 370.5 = 6.7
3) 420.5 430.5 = 6.78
